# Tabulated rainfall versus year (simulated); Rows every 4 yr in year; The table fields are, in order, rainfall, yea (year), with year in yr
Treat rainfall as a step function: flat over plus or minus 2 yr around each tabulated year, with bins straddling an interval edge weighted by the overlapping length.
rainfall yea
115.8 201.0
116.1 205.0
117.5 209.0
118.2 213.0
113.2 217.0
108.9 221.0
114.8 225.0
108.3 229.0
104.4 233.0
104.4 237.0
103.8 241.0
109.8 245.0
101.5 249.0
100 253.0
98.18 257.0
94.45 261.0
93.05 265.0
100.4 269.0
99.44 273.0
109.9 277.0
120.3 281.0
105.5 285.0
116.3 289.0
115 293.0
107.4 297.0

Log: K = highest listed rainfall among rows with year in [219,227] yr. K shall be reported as 114.8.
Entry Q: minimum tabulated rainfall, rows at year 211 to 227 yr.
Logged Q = 108.9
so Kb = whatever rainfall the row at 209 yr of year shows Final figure 117.5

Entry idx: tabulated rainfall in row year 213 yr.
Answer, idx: 118.2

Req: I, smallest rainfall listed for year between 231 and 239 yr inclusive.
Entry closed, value 104.4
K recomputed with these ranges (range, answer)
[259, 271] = 100.4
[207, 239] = 118.2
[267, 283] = 120.3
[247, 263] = 101.5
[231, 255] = 109.8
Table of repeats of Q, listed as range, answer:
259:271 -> 93.05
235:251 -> 101.5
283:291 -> 105.5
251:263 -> 94.45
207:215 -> 117.5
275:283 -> 109.9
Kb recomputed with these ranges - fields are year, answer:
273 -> 99.44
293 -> 115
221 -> 108.9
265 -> 93.05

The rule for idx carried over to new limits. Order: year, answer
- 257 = 98.18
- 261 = 94.45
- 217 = 113.2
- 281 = 120.3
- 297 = 107.4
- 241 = 103.8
